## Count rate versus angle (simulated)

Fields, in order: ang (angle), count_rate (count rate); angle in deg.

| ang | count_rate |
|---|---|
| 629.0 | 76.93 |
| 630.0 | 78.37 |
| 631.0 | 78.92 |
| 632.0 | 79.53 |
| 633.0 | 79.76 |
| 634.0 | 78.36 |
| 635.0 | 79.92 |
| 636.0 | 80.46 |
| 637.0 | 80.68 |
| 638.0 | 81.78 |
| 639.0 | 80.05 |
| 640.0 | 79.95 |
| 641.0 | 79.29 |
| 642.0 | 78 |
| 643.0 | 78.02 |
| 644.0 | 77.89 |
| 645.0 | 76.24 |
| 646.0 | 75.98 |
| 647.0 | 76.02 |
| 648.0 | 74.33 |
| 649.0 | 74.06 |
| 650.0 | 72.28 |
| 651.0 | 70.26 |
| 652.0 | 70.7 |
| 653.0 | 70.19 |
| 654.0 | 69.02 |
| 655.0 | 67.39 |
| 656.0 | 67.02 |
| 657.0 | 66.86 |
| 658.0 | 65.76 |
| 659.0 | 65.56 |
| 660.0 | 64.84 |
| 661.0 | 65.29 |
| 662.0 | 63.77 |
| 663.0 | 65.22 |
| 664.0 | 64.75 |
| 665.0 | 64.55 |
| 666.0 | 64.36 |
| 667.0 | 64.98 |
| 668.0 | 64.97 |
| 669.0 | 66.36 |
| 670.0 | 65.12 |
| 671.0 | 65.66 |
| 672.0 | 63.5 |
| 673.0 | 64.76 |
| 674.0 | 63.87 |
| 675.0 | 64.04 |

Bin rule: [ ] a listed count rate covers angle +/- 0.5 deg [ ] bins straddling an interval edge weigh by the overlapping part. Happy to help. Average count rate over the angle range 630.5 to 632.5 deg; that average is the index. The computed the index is 79.2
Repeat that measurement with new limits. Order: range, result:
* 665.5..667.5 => 64.7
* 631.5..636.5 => 79.6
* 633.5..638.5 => 80.2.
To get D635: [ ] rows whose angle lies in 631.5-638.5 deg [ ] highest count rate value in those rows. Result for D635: 81.78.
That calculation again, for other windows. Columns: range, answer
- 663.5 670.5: 66.36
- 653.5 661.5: 69.02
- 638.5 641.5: 80.05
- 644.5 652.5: 76.24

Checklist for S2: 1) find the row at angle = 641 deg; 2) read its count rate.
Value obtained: 79.29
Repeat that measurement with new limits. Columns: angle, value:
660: 64.84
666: 64.36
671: 65.66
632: 79.53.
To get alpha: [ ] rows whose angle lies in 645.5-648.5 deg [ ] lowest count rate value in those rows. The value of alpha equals 74.33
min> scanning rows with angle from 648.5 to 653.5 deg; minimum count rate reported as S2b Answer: 70.19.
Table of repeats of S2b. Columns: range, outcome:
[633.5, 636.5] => 78.36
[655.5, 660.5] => 64.84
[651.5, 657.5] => 66.86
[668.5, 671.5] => 65.12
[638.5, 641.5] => 79.29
